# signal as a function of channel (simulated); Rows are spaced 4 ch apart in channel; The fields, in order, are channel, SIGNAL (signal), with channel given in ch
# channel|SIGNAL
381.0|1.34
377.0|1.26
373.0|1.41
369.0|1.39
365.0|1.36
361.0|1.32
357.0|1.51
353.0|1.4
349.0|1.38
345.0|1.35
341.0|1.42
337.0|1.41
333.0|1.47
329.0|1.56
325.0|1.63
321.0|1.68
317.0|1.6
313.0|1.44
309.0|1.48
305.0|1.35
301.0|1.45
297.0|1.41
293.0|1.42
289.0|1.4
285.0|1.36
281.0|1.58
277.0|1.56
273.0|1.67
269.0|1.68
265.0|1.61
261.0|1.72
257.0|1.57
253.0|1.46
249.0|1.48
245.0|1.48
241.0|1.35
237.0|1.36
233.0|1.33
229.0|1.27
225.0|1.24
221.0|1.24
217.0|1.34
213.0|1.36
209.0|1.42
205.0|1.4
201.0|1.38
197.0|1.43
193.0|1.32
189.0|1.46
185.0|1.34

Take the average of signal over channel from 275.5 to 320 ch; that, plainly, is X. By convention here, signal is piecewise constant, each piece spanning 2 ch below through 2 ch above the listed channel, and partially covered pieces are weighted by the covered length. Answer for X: 1.46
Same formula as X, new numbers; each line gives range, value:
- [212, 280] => 1.46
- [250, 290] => 1.56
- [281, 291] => 1.42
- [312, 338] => 1.55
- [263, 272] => 1.65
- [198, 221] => 1.37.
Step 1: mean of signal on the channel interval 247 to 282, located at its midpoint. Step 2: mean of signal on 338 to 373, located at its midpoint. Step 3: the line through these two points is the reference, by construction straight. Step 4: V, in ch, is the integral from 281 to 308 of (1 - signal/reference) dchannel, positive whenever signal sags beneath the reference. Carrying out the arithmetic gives 2.0 ch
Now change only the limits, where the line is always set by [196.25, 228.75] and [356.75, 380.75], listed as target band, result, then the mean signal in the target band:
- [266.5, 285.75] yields -3.32 ch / 1.58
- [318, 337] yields -2.94 ch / 1.57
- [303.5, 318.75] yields -1.28 ch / 1.47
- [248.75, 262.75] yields -2.23 ch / 1.56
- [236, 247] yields -0.43 ch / 1.4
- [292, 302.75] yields -0.58 ch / 1.43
